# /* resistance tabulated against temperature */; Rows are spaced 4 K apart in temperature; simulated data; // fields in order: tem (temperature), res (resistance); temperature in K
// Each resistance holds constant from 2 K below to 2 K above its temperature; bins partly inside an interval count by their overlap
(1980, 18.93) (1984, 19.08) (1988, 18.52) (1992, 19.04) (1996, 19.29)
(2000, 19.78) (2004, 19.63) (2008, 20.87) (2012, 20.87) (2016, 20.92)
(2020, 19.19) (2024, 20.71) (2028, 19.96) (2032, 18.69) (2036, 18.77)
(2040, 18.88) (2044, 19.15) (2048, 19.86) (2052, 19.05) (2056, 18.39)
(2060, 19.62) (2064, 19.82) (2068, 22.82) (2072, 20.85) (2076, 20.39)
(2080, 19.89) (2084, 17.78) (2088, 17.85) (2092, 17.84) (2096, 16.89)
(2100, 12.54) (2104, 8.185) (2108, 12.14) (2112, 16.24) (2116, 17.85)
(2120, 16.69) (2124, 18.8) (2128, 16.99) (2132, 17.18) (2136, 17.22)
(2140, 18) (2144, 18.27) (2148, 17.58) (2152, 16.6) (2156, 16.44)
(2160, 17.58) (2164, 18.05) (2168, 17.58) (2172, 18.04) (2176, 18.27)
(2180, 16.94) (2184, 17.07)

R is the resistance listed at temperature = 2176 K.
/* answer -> 18.27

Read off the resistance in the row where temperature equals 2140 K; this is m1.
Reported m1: 18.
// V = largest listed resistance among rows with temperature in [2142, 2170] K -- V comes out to 18.27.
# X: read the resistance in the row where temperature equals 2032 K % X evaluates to 18.69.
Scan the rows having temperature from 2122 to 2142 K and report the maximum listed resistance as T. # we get 18.8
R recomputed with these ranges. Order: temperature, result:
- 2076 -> 20.39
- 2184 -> 17.07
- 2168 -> 17.58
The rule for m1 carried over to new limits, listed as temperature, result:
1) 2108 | 12.14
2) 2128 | 16.99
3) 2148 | 17.58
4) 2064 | 19.82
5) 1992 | 19.04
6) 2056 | 18.39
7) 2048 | 19.86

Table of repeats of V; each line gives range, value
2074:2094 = 20.39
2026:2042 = 19.96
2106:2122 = 17.85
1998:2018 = 20.92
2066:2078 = 22.82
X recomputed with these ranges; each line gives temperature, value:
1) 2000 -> 19.78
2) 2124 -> 18.8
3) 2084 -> 17.78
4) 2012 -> 20.87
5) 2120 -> 16.69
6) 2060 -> 19.62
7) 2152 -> 16.6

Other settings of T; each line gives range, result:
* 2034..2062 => 19.86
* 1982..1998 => 19.29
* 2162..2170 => 18.05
